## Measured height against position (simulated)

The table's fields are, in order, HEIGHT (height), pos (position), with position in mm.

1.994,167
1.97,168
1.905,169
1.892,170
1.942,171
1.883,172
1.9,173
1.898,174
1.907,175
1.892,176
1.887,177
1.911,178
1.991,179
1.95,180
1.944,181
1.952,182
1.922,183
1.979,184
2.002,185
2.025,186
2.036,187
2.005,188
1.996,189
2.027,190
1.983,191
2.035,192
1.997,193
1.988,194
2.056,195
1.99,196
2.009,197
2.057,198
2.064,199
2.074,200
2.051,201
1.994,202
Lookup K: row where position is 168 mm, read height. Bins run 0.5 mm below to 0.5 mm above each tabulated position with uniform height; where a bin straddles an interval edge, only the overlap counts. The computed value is 1.97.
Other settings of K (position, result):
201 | 2.051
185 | 2.002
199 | 2.064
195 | 2.056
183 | 1.922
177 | 1.887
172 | 1.883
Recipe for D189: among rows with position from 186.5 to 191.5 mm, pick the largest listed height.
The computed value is 2.036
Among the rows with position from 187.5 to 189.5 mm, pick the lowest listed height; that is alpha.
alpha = 1.996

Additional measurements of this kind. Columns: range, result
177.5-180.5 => 1.911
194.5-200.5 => 1.99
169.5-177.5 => 1.883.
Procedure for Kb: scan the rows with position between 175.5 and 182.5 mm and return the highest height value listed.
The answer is 1.991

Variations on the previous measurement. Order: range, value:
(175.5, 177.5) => 1.892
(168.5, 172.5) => 1.942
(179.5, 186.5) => 2.025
